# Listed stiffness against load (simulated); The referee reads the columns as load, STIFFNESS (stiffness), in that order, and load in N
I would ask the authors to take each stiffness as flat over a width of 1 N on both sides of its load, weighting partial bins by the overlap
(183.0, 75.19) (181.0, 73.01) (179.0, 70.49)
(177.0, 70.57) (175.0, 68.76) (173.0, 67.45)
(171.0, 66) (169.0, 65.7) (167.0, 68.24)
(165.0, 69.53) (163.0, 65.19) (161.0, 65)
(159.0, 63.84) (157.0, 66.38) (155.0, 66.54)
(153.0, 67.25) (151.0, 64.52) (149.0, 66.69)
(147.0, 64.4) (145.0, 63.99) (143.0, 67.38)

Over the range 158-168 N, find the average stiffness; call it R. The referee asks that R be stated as 66.4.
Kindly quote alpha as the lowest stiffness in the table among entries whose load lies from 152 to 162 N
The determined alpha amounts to 63.84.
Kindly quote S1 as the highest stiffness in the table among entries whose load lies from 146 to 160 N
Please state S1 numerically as 67.25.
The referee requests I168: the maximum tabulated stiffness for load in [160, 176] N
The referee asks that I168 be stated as 69.53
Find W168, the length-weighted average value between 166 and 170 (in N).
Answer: 67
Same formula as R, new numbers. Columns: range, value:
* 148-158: 66.3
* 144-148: 64.2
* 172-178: 68.9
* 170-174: 66.7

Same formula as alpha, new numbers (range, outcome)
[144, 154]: 63.99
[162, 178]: 65.19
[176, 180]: 70.49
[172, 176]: 67.45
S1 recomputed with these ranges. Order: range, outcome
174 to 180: 70.57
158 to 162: 65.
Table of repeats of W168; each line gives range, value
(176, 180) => 70.5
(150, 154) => 65.9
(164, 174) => 67.4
